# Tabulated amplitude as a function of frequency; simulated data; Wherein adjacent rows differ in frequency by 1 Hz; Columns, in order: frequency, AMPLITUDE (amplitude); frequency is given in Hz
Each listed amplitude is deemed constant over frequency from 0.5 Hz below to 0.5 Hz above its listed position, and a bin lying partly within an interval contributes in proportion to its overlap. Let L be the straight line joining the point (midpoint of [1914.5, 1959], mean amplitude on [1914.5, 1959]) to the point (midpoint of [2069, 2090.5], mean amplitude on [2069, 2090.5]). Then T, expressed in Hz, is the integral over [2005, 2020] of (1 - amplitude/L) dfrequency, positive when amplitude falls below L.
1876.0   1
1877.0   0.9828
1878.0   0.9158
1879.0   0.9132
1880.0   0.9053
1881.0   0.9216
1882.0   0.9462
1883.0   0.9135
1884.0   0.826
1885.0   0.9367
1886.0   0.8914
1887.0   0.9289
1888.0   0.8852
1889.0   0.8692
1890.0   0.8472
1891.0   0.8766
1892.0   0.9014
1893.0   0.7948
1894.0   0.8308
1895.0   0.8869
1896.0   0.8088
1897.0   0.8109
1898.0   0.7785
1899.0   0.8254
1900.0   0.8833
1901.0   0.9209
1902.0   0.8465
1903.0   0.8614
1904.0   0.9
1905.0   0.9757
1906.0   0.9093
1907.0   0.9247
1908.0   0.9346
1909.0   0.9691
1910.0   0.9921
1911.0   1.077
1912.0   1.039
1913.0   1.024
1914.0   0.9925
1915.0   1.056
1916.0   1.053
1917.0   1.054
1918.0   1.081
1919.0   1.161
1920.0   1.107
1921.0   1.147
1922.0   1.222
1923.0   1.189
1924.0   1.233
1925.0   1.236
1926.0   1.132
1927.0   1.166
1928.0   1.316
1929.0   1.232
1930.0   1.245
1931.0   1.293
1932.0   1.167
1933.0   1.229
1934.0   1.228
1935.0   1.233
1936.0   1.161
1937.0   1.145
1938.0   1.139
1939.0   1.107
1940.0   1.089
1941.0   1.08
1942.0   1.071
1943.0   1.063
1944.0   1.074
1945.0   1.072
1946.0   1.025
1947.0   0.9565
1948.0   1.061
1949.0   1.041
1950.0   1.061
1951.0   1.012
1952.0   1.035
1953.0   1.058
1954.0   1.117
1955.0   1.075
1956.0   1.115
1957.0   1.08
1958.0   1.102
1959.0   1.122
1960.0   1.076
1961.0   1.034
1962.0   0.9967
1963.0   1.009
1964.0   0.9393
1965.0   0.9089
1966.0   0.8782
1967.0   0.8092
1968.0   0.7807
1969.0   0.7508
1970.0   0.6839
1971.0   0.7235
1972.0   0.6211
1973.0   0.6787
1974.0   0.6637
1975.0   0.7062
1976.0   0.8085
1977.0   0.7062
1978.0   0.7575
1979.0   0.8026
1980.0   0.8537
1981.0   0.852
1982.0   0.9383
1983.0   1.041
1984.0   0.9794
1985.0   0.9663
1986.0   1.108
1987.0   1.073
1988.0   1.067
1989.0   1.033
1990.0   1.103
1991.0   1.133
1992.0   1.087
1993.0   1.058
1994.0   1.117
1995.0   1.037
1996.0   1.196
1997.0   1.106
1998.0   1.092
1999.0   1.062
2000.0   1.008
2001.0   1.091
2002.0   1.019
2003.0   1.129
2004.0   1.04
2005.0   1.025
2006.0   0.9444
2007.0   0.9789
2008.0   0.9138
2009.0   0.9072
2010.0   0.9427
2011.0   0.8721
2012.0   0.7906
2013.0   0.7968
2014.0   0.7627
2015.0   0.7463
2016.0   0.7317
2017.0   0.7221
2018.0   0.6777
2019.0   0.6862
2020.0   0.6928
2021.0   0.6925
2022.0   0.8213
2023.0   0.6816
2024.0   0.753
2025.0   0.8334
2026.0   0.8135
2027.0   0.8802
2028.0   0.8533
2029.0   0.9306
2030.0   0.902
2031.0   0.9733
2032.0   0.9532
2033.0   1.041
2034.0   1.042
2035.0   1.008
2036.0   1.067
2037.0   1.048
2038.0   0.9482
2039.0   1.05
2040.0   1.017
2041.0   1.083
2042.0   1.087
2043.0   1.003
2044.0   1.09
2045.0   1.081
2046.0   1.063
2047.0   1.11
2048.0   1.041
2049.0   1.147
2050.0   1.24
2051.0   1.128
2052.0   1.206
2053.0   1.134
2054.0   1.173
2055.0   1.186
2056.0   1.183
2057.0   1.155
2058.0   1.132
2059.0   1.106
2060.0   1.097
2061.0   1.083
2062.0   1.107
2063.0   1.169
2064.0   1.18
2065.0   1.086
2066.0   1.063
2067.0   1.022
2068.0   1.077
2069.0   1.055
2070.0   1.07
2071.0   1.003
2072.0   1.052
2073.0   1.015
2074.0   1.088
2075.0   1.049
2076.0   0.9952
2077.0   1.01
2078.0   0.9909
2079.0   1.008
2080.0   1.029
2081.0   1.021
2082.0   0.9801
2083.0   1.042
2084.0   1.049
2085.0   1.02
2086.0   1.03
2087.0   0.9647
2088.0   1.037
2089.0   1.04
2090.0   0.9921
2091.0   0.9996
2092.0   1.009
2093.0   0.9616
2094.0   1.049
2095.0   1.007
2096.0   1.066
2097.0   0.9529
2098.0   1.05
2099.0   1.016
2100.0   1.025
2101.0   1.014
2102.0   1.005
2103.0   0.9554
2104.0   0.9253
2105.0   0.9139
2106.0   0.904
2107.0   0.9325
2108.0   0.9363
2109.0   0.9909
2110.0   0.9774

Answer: 3.5 Hz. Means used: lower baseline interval 1.13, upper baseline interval 1.02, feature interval 0.822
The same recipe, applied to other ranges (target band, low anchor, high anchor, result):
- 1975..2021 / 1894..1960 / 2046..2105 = 5.2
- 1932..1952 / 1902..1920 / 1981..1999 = -1.5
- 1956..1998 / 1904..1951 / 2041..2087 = 5.9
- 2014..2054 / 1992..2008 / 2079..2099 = 3.5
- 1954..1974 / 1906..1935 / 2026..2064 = 3.4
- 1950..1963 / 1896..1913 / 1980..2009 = -1.1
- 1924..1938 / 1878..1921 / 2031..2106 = -3.8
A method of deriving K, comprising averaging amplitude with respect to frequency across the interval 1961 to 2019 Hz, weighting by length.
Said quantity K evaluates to 0.915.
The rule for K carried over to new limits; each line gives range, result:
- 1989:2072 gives 1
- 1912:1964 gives 1.11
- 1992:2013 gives 1.01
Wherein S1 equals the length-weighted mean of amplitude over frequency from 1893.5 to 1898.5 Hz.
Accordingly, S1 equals 0.823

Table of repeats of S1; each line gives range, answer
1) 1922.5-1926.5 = 1.2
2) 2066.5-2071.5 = 1.05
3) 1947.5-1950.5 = 1.05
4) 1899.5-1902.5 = 0.884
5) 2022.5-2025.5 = 0.756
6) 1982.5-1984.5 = 1.01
